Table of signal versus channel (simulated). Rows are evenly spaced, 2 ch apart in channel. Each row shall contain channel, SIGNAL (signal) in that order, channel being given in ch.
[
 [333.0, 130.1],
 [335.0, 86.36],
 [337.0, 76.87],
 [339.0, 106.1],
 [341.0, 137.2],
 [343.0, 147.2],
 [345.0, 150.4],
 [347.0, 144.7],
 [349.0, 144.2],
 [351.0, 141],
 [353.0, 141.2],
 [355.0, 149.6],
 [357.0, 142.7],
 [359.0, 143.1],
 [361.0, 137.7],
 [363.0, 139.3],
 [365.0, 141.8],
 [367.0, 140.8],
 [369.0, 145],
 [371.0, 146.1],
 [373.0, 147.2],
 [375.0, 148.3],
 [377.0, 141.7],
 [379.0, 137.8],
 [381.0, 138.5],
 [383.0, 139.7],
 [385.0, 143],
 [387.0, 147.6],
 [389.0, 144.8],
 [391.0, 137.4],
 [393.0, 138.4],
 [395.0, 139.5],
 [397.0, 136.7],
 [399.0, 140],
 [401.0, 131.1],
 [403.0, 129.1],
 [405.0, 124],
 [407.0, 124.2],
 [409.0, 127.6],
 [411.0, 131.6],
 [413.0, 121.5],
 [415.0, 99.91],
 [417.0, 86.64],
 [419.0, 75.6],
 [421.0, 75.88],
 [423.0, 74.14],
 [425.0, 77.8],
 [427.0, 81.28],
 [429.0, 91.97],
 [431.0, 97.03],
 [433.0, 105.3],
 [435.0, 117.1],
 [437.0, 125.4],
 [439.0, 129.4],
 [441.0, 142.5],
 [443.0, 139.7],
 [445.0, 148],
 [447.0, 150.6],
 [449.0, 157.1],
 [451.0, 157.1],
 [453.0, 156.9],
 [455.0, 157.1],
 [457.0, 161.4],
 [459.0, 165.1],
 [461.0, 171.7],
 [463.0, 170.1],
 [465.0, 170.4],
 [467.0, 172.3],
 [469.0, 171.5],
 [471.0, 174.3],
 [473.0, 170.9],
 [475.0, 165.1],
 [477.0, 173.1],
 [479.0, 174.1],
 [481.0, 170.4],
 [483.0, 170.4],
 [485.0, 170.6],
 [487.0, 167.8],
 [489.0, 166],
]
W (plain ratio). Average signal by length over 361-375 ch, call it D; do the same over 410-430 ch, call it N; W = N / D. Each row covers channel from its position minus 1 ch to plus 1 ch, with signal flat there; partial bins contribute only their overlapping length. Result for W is 0.64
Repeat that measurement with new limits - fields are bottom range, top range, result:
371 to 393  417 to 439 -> 0.66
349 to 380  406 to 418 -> 0.81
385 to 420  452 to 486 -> 1.34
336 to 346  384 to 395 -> 1.15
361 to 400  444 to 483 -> 1.17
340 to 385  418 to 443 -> 0.71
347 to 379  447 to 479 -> 1.16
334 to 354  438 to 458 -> 1.18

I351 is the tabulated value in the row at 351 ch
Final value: 141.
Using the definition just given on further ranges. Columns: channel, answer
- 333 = 130.1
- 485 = 170.6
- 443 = 139.7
